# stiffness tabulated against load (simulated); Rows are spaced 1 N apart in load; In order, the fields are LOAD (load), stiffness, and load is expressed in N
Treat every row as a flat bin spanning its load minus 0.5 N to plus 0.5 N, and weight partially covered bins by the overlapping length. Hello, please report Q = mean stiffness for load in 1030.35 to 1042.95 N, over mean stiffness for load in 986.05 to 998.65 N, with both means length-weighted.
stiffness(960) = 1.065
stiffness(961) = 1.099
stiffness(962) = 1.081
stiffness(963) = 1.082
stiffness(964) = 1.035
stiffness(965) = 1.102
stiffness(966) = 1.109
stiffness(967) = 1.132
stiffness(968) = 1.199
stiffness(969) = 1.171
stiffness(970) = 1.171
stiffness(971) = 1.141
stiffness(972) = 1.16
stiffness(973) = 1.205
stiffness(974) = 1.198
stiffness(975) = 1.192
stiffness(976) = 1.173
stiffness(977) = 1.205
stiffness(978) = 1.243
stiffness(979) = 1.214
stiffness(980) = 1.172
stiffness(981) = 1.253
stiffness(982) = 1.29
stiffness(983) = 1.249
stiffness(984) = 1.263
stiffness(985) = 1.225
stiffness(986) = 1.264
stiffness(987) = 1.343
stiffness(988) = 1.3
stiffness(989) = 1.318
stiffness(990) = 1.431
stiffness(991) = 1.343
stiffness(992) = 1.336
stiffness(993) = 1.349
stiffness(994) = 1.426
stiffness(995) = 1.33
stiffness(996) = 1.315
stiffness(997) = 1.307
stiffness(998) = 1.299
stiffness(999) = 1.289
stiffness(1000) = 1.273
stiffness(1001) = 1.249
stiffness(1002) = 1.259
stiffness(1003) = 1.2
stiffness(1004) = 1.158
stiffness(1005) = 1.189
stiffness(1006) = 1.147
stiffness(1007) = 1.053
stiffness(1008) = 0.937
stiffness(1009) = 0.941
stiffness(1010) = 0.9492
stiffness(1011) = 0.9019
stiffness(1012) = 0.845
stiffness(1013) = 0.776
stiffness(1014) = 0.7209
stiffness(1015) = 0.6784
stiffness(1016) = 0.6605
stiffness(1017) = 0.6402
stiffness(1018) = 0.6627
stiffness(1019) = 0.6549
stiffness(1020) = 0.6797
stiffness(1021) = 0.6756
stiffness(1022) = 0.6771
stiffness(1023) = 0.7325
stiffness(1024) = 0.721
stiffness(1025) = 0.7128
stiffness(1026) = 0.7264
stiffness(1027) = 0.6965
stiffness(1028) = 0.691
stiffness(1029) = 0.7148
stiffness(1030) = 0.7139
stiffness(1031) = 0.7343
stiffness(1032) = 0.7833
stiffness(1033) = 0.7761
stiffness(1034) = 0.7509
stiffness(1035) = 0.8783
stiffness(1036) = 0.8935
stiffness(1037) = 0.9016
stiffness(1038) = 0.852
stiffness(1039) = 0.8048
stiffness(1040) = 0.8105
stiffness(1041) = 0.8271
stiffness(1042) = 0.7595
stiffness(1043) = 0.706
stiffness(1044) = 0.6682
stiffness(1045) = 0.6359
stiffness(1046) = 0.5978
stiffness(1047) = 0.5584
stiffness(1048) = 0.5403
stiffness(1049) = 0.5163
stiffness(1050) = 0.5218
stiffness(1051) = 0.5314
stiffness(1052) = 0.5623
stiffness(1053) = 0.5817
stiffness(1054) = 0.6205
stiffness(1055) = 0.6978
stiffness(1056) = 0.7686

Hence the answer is 0.6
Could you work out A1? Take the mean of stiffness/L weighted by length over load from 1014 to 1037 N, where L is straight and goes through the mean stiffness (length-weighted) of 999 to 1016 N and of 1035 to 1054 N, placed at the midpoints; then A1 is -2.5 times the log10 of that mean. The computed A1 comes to 0.168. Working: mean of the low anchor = 1.01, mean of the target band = 0.725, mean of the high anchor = 0.685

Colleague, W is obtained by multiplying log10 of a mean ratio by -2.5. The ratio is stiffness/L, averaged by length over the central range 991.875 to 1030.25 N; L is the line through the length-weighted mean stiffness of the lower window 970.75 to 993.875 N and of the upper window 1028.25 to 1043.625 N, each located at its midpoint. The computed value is 0.08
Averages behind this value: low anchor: 1.26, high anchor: 0.791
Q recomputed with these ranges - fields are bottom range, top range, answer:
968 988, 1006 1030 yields 0.63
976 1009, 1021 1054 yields 0.56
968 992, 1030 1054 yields 0.57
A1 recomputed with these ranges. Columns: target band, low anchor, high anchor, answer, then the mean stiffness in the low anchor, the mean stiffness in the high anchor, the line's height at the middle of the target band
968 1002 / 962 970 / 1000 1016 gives -0.187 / 1.12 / 0.998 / 1.06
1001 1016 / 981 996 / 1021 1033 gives 0.037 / 1.32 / 0.719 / 1.01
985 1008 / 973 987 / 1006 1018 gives -0.236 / 1.23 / 0.834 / 1.03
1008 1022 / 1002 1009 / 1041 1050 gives 0.304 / 1.11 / 0.629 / 0.997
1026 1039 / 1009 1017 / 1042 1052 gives -0.158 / 0.79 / 0.594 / 0.678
